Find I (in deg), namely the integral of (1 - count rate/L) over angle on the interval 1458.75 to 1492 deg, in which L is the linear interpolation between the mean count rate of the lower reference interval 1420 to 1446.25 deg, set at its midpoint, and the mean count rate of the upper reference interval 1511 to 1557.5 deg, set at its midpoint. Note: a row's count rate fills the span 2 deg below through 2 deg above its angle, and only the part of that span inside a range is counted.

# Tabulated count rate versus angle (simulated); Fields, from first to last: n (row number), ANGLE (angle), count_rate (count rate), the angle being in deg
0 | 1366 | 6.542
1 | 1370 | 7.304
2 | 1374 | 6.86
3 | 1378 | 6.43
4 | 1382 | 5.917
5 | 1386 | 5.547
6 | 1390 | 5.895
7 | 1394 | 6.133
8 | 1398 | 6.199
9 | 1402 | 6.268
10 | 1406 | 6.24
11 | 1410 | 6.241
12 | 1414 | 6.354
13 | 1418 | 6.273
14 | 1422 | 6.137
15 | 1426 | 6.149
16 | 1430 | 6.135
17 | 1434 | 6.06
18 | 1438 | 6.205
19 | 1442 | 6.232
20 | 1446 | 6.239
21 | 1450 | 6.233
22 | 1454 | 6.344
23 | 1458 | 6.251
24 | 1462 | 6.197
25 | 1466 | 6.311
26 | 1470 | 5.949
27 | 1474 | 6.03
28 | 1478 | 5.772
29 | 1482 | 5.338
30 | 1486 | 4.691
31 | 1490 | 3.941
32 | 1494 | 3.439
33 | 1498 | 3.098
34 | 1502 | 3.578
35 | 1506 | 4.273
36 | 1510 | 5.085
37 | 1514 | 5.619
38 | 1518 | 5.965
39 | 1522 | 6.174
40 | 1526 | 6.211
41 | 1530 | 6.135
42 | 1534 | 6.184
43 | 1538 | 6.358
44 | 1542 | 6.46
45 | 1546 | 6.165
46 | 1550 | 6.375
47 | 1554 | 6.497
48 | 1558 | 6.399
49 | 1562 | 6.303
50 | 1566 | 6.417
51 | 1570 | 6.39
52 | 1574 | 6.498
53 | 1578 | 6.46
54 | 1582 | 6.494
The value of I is 3.3 deg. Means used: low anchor 6.16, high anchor 6.18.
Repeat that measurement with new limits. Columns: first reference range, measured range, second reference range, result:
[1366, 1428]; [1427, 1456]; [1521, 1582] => 0.40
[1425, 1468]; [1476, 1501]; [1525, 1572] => 7.64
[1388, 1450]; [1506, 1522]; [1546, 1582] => 2.17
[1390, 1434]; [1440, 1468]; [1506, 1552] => -0.64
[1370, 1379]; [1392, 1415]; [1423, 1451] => 1.00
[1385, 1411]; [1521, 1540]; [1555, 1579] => 0.38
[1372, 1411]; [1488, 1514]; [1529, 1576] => 9.34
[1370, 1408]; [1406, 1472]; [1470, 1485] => -3.29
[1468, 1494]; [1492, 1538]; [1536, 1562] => 5.36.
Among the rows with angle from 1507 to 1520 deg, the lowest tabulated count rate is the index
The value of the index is 5.085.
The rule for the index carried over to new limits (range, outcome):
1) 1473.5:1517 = 3.098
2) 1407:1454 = 6.06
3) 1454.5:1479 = 5.772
